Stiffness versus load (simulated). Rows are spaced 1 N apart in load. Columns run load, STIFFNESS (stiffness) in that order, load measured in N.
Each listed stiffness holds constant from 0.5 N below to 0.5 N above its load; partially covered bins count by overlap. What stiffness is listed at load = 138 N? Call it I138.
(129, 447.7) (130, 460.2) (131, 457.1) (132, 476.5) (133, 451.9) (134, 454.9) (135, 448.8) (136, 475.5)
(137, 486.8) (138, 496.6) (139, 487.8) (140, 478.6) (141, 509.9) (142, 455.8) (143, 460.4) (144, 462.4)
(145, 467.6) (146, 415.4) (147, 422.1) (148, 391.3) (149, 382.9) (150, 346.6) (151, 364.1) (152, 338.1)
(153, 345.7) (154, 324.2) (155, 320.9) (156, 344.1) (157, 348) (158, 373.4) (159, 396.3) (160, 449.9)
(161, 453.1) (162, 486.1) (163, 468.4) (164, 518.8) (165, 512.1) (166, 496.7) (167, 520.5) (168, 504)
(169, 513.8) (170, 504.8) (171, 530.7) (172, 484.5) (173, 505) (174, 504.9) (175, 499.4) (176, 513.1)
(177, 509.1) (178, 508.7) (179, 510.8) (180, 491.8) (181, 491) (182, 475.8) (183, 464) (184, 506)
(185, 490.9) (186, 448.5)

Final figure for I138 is 496.6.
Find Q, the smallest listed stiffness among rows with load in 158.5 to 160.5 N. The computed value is 396.3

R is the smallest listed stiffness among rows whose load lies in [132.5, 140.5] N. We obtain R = 448.8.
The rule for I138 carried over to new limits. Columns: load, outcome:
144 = 462.4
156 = 344.1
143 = 460.4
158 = 373.4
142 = 455.8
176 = 513.1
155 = 320.9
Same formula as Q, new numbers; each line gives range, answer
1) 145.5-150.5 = 346.6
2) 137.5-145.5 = 455.8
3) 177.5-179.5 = 508.7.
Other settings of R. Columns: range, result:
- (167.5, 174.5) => 484.5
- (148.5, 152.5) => 338.1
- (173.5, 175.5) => 499.4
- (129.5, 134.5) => 451.9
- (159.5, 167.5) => 449.9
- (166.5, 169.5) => 504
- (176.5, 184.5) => 464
